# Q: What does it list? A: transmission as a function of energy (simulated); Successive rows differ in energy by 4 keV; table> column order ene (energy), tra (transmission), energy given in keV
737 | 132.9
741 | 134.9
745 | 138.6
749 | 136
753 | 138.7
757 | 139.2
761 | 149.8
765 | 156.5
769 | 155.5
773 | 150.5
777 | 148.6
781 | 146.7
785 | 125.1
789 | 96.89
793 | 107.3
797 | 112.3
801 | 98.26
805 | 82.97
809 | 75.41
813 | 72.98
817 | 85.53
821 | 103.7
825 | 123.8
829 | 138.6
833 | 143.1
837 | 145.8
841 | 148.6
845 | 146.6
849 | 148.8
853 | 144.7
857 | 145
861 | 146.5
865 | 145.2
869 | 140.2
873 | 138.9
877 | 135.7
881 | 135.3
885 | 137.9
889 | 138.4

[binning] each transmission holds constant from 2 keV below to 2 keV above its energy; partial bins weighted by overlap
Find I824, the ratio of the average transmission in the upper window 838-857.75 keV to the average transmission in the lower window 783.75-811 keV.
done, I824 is 1.5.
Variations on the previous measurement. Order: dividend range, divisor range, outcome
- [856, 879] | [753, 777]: 0.95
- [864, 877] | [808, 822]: 1.68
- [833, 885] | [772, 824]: 1.33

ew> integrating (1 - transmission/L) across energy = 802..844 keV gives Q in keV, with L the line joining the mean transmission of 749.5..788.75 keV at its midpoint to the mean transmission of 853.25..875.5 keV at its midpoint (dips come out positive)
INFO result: 9.0 keV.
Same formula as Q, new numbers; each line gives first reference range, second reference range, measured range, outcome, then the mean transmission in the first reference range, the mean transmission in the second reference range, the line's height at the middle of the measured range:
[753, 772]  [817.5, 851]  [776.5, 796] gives 3.0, 149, 135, 144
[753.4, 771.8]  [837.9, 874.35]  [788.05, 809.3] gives 7.3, 149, 145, 148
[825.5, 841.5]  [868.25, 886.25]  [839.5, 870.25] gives -1.4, 142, 137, 140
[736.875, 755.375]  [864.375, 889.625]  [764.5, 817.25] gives 8.5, 137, 138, 137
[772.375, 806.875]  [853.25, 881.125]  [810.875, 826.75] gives 3.9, 118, 142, 127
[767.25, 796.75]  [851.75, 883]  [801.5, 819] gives 7.0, 132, 141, 135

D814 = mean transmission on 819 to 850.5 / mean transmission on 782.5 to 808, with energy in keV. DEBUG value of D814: 1.33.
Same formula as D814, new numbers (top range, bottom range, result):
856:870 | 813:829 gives 1.38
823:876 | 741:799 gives 1.05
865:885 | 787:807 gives 1.39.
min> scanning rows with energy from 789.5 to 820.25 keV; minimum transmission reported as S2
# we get 72.98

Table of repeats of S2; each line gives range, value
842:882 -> 135.3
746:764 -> 136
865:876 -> 138.9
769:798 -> 96.89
